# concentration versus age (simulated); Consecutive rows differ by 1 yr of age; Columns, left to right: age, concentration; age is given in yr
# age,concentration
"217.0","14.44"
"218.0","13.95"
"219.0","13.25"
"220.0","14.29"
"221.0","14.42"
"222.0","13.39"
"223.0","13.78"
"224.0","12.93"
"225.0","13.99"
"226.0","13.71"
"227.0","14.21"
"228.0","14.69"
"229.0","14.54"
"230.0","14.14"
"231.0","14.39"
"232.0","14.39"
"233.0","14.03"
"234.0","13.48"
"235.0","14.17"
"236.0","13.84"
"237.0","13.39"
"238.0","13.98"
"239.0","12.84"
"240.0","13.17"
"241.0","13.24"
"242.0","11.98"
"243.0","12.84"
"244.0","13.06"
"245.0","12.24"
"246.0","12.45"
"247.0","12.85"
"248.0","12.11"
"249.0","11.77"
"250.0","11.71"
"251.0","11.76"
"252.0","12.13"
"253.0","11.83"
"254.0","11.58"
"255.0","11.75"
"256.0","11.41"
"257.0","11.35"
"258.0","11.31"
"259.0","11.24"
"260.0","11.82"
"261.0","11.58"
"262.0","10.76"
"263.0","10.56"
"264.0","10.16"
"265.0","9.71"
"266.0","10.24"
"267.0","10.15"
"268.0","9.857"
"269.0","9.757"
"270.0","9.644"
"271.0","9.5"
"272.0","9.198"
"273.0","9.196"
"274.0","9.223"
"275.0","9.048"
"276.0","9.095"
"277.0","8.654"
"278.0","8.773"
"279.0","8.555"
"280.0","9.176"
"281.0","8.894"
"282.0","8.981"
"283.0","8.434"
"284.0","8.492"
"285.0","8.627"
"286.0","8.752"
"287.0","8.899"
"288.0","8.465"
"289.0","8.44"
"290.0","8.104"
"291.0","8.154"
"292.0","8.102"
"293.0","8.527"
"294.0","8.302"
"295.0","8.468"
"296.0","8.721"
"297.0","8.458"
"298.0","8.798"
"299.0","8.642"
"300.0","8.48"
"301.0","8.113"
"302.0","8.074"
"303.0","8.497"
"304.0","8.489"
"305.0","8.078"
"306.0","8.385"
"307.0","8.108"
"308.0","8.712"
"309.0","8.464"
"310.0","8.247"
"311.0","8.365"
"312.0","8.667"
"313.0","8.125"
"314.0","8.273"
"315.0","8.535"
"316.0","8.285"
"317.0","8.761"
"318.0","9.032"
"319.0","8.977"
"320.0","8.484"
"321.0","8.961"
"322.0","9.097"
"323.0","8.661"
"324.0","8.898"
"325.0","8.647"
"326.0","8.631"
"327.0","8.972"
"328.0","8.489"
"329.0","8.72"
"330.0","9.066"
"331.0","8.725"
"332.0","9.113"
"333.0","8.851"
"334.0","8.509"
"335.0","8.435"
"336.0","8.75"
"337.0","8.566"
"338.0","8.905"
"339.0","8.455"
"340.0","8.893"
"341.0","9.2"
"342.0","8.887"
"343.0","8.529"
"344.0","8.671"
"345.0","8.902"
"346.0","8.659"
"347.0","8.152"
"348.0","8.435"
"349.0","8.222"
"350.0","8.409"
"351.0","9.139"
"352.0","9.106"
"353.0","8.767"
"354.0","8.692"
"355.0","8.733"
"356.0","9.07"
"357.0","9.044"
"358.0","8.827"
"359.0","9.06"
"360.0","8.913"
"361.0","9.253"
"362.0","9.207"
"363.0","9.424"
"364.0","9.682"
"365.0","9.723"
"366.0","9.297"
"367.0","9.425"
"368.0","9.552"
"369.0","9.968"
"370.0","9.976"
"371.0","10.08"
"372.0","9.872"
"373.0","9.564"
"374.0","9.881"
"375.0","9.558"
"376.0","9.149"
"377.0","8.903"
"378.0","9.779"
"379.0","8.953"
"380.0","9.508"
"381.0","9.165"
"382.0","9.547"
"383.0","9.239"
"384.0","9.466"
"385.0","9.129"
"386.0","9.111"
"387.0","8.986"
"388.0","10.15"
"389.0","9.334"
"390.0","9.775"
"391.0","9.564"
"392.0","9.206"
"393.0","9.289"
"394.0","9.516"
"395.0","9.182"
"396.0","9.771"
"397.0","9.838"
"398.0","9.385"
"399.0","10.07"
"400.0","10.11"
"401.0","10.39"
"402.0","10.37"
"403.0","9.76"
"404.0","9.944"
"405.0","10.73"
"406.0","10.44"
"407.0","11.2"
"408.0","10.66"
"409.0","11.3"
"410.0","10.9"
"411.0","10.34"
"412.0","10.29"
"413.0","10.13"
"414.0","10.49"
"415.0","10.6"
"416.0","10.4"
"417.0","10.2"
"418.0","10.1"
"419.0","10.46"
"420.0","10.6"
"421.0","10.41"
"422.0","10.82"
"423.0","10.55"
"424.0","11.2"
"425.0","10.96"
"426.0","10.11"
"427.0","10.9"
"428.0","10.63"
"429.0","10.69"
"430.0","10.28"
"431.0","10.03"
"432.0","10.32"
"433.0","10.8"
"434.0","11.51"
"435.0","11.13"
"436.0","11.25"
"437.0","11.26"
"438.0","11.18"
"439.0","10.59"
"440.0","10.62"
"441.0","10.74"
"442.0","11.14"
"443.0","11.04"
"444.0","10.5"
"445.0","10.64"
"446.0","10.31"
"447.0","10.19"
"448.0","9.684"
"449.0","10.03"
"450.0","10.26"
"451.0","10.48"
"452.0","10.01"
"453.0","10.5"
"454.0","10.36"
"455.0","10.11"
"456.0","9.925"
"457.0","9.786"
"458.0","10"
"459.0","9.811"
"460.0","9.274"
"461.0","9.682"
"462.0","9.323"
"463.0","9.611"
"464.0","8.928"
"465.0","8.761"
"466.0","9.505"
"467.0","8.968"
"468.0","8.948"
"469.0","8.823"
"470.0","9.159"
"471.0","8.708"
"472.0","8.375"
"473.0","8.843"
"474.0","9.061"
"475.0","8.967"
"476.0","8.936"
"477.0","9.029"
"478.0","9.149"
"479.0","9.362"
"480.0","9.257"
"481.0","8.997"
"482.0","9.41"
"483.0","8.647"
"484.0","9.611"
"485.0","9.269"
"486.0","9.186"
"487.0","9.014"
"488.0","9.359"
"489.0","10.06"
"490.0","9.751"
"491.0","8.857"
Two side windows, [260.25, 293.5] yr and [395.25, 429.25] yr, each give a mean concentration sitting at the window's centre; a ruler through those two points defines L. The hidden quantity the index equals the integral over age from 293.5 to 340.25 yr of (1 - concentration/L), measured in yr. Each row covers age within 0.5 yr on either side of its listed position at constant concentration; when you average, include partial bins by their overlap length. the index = 4.8 yr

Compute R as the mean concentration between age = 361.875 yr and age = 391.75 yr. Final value 9.5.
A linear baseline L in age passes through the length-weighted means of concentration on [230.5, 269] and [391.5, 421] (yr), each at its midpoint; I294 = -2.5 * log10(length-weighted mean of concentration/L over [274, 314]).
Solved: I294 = 0.331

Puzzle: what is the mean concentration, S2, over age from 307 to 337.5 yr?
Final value 8.66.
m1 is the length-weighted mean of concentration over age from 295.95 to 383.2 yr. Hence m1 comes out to 8.88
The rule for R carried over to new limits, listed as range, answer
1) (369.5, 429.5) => 10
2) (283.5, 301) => 8.49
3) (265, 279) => 9.39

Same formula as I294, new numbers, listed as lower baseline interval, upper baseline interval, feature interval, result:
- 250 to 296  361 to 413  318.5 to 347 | 0.11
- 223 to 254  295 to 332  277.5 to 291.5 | 0.20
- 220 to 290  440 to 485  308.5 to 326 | 0.25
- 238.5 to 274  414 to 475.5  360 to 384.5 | 0.12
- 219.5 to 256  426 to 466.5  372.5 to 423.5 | 0.11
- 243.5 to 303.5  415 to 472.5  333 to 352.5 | 0.15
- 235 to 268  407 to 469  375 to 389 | 0.16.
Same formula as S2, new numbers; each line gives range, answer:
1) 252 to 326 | 9.18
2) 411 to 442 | 10.6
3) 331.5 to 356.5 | 8.72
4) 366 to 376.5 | 9.68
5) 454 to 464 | 9.72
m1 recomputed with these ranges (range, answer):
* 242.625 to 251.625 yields 12.3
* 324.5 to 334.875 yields 8.76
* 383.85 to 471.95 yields 10.1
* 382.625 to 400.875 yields 9.53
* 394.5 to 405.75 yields 9.97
